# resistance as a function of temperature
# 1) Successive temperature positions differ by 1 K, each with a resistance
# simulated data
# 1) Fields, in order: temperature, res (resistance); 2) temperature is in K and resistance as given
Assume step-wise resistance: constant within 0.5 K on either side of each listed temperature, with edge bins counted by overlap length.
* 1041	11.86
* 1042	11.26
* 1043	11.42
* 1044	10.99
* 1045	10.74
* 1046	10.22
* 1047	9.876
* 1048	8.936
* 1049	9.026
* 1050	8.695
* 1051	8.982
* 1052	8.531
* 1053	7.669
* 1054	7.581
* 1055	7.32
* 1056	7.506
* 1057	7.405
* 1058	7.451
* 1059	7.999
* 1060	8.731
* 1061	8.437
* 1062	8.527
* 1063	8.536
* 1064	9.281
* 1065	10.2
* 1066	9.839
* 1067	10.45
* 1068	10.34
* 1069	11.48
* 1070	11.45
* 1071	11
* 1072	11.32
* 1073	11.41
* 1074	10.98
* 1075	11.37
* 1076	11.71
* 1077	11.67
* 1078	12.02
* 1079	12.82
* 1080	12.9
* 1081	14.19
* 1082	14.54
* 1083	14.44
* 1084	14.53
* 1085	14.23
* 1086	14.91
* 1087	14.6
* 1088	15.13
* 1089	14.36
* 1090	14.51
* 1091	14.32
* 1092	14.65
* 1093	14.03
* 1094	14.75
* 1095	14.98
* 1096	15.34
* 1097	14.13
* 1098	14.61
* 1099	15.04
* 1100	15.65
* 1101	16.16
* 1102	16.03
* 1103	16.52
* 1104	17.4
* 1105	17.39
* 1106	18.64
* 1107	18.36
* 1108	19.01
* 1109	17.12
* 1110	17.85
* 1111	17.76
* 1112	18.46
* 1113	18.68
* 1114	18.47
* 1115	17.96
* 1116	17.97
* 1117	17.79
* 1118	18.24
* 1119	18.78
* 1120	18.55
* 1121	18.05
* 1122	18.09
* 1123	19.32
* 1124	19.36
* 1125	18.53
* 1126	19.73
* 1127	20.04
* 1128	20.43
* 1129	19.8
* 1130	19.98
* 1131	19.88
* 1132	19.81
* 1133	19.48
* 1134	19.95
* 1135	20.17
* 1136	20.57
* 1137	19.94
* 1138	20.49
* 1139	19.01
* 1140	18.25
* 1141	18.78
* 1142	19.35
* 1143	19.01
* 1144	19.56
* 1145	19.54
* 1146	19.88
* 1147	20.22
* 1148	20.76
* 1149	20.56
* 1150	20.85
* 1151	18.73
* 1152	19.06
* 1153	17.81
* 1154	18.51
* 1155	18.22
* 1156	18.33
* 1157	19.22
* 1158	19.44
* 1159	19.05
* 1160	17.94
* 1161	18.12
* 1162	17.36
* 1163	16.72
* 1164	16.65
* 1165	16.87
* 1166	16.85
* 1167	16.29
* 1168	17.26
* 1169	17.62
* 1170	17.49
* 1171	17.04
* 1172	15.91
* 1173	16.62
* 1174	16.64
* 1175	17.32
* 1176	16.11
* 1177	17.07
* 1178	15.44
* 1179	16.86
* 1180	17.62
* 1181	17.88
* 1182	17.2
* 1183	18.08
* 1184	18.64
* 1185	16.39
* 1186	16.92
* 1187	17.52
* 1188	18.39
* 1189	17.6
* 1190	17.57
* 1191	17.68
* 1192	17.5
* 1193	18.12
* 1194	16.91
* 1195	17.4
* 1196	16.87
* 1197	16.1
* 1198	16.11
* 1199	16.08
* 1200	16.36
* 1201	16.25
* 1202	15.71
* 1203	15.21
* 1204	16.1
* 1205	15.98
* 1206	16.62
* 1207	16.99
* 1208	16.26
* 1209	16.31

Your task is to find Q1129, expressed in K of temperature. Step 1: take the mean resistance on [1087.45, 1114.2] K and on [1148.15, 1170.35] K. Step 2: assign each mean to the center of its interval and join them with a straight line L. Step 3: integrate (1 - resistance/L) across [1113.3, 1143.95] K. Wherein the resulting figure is -3.6 K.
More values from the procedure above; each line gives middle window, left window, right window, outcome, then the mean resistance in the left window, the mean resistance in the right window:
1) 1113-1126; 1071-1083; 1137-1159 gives -1.6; 12.3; 19.3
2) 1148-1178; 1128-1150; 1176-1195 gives 1.3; 19.8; 17.4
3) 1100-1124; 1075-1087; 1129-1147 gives -1.6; 13.4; 19.6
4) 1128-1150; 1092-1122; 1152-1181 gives -3.3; 17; 17.4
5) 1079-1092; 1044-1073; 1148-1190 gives -3.5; 9.27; 17.7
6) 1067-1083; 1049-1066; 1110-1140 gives -1.2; 8.37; 19.1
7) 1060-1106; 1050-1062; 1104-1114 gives -0.1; 8.02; 18.1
